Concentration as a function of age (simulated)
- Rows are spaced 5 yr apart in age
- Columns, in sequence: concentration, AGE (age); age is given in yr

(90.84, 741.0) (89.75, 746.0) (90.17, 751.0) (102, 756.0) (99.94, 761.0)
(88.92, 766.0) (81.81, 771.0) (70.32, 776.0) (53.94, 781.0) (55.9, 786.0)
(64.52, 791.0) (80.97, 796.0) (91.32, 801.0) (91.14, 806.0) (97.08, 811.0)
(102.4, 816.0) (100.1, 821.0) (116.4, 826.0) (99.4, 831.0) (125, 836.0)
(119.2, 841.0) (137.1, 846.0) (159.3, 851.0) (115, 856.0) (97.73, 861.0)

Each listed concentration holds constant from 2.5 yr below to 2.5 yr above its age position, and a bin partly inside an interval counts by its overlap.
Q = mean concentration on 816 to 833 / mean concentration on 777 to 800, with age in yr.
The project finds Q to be 1.59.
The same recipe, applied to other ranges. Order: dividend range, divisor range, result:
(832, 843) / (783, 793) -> 2.00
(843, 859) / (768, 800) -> 1.95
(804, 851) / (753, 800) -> 1.44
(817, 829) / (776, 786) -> 1.83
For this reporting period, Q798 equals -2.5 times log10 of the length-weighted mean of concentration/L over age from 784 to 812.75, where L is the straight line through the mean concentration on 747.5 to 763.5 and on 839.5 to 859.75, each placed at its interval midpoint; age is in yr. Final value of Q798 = 0.373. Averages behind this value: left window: 96.9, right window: 131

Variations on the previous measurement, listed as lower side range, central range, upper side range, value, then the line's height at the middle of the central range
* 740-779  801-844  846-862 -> 0.095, 115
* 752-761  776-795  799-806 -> 0.463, 94.3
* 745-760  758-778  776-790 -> -0.123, 76.5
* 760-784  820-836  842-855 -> 0.141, 124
